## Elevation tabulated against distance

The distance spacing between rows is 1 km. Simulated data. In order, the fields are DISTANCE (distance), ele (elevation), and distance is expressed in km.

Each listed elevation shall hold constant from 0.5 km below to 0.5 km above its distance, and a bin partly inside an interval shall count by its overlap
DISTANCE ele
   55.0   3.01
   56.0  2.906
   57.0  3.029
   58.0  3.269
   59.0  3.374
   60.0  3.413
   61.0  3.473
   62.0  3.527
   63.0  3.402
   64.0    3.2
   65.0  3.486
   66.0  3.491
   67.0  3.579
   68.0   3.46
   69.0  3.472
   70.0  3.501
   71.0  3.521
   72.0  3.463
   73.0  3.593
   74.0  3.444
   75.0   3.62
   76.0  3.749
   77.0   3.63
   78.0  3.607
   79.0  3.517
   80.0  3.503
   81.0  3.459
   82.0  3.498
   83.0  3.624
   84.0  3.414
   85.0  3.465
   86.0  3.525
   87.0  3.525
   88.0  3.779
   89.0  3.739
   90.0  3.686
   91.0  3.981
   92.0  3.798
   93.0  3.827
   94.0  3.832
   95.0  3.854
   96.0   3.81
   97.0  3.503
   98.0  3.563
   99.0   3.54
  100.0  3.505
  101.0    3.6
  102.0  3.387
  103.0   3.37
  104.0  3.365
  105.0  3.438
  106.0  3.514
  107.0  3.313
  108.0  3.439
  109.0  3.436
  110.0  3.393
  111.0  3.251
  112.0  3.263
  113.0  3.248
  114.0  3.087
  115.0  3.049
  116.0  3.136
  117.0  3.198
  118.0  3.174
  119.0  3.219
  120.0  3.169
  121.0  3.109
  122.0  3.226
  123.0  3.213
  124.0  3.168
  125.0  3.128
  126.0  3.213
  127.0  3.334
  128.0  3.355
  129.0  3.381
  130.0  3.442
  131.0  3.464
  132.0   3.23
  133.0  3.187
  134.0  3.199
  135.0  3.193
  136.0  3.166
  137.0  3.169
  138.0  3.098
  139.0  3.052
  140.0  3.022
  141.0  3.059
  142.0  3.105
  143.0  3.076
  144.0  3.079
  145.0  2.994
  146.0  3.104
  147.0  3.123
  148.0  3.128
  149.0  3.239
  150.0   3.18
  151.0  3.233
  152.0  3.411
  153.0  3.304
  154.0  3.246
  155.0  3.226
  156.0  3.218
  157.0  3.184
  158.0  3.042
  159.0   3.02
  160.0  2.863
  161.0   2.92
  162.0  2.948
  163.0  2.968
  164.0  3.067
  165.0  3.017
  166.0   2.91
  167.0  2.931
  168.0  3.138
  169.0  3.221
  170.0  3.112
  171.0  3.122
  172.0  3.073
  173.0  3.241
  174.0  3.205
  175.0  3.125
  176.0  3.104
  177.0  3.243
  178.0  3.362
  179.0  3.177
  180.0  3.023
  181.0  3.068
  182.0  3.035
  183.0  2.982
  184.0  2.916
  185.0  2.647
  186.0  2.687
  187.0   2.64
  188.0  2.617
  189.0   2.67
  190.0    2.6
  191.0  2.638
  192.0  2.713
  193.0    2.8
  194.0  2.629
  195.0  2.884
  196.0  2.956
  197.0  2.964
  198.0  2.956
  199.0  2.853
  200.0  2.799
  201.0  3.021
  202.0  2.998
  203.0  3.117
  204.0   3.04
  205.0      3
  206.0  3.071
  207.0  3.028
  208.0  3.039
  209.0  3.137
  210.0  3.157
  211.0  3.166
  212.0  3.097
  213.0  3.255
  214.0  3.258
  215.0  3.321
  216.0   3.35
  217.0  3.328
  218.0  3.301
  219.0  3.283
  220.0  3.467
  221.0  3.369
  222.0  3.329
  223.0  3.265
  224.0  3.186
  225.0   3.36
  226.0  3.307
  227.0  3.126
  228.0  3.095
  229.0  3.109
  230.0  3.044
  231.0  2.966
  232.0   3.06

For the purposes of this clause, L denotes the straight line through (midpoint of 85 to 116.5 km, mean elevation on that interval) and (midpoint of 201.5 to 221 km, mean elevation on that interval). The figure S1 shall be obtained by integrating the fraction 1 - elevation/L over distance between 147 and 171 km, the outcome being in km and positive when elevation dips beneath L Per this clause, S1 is 1.6 km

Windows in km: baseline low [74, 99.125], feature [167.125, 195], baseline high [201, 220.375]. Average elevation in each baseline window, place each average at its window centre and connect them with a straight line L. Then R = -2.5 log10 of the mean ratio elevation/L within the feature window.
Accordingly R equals 0.116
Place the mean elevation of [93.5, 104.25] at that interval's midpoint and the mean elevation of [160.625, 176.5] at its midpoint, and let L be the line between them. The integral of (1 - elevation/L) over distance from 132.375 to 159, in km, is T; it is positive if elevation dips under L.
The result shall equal 0.7 km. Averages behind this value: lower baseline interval 3.58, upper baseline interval 3.07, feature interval 3.15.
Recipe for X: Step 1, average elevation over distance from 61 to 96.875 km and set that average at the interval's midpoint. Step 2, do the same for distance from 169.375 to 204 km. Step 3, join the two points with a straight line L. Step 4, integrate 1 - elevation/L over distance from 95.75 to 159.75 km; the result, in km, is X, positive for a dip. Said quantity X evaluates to 0.8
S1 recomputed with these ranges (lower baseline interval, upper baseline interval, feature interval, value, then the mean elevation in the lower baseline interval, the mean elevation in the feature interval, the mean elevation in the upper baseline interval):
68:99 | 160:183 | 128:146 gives 0.64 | 3.61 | 3.17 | 3.08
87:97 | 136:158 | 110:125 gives 1.31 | 3.78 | 3.18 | 3.15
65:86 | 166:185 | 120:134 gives 0.20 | 3.53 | 3.26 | 3.1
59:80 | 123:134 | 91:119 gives -0.61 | 3.5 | 3.45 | 3.28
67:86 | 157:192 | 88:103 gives -1.12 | 3.53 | 3.68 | 2.98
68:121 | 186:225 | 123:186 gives 2.20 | 3.49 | 3.13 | 3.03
